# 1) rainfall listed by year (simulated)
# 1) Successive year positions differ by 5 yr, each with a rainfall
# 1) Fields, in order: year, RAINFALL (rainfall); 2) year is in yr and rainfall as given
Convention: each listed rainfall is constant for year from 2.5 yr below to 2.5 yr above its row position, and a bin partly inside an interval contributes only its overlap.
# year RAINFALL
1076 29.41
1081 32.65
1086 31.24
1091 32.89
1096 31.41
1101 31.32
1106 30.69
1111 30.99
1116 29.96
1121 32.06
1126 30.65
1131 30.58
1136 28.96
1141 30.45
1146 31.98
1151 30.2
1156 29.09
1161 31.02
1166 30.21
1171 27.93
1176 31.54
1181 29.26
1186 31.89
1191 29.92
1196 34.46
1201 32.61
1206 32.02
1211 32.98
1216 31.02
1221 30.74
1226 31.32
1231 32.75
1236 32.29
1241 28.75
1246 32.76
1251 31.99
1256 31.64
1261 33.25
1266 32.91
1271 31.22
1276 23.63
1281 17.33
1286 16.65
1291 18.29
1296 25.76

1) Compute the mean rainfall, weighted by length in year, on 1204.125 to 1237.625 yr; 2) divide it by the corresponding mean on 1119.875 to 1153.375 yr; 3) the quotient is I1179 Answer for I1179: 1.04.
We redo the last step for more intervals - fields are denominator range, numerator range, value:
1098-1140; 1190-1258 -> 1.04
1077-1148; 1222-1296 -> 0.91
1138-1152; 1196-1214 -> 1.06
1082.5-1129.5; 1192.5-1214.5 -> 1.05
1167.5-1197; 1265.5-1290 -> 0.76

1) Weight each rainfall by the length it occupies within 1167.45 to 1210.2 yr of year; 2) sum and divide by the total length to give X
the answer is 31.2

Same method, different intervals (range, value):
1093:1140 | 30.7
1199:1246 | 31.7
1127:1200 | 30.6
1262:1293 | 23.9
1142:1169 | 30.4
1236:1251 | 31.2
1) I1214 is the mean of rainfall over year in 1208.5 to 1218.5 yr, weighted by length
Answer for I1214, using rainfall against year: 32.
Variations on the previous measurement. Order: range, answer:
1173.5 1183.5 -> 30.4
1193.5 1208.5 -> 33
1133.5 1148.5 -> 30.5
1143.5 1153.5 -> 31.1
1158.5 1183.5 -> 30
